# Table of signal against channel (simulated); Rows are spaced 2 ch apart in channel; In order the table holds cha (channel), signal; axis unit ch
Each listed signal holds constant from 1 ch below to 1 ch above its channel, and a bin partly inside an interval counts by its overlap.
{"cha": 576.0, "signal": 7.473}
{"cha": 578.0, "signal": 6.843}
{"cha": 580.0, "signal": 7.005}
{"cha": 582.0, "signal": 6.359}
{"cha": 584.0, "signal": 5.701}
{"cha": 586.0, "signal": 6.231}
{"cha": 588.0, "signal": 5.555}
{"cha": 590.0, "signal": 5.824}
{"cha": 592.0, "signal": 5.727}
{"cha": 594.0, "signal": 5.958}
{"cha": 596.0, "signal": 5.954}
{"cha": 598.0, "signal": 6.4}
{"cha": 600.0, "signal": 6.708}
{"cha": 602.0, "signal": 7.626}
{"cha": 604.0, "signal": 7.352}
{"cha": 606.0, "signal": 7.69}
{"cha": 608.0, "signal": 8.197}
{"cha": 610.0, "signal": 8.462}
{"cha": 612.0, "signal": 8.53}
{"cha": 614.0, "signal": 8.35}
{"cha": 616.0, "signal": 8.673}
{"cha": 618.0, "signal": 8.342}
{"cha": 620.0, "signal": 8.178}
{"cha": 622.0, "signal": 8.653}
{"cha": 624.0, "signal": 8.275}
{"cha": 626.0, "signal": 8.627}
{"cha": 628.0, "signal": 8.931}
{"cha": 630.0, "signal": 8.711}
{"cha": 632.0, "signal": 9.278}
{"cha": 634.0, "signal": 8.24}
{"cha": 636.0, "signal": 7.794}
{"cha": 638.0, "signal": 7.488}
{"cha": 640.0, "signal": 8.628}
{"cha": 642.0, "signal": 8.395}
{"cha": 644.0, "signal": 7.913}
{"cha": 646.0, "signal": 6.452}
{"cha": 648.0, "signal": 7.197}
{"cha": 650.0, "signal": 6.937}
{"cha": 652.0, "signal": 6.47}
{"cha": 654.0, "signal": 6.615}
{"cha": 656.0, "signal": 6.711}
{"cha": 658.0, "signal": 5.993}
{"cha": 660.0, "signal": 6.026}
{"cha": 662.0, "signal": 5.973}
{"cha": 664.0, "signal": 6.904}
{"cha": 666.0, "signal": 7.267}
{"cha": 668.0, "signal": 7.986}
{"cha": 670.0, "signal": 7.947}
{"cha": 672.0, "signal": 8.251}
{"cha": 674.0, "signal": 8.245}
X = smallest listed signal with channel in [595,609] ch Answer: 5.954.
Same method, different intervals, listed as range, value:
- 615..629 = 8.178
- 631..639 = 7.488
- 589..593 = 5.727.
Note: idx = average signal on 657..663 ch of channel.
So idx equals 6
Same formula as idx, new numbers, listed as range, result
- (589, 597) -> 5.87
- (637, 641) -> 8.06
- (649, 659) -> 6.55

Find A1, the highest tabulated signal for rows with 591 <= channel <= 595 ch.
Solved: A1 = 5.958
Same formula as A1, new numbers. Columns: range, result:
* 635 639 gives 7.794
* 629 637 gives 9.278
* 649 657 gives 6.937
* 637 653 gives 8.628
